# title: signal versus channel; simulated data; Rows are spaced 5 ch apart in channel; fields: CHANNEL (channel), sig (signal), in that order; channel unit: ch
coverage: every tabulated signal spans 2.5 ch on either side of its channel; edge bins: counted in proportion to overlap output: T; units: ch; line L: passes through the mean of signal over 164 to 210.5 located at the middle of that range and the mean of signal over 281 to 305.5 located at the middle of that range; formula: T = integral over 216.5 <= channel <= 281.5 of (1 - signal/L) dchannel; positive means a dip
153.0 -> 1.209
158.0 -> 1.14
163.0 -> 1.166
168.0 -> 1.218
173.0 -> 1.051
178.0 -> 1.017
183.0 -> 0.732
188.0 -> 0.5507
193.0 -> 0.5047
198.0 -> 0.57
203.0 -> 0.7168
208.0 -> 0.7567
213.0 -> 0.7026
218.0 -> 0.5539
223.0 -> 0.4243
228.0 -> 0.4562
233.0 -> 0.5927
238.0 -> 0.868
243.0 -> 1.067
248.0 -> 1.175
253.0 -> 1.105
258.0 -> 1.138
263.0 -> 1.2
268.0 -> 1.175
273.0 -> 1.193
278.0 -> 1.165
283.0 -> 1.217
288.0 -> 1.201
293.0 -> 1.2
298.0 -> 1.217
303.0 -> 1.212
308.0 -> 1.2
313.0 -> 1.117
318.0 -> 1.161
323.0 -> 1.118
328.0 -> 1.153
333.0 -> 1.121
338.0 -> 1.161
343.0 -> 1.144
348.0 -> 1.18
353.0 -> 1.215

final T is 7.0 ch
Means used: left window 0.803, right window 1.21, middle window 0.942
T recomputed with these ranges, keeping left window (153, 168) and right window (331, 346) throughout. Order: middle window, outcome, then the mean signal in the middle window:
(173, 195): 7.98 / 0.745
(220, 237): 9.30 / 0.526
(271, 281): -0.23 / 1.18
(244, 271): 0.07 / 1.15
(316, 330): 0.04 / 1.14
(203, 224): 9.54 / 0.635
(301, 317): -0.35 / 1.17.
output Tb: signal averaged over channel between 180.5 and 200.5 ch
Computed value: 0.589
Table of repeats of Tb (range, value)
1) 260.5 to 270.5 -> 1.19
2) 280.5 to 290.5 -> 1.21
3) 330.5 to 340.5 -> 1.14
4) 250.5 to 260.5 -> 1.12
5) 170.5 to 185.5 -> 0.933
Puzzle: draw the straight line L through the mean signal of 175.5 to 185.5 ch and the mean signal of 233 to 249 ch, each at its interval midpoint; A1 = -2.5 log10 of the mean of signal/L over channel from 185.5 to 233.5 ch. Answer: 0.487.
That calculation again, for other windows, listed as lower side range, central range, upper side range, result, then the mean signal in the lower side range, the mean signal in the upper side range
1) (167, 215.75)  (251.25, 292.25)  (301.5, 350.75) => -0.18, 0.767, 1.16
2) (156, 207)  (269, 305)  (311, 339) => -0.13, 0.861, 1.14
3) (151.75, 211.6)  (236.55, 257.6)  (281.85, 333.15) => -0.04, 0.876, 1.18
